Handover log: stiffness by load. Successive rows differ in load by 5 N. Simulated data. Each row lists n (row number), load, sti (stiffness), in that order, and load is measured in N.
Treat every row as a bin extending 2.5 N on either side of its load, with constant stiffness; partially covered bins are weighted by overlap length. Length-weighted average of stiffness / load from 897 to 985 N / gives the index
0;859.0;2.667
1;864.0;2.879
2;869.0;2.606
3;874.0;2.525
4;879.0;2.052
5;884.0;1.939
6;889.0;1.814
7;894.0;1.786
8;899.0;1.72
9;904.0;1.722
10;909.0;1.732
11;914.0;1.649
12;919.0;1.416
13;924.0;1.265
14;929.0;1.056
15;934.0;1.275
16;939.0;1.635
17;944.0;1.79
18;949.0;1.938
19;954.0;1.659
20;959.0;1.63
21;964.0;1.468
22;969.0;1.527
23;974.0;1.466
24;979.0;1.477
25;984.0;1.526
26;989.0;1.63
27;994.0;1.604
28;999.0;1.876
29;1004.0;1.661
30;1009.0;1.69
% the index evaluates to 1.55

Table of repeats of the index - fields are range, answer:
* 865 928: 1.86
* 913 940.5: 1.36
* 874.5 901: 1.91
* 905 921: 1.62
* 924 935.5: 1.18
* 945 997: 1.6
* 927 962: 1.57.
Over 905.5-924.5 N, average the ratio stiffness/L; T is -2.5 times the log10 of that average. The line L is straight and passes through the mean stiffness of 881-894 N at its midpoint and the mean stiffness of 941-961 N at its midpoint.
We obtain 0.17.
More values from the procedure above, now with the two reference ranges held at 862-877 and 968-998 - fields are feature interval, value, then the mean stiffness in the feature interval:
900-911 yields 0.31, 1.73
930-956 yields 0.19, 1.62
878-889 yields 0.28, 1.95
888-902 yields 0.33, 1.77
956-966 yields 0.14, 1.56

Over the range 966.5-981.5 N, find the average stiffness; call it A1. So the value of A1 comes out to 1.49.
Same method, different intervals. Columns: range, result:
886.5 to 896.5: 1.8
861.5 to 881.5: 2.52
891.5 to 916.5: 1.72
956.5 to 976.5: 1.52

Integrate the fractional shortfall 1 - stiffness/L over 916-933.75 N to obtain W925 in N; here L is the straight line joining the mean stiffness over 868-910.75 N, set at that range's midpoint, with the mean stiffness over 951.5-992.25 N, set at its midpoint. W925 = 5.3 N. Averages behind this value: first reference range 1.97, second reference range 1.55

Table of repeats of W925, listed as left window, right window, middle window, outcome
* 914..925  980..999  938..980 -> -2.69 N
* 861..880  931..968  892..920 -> 5.92 N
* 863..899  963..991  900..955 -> 8.45 N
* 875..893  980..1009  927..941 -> 3.87 N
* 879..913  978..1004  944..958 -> -0.61 N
